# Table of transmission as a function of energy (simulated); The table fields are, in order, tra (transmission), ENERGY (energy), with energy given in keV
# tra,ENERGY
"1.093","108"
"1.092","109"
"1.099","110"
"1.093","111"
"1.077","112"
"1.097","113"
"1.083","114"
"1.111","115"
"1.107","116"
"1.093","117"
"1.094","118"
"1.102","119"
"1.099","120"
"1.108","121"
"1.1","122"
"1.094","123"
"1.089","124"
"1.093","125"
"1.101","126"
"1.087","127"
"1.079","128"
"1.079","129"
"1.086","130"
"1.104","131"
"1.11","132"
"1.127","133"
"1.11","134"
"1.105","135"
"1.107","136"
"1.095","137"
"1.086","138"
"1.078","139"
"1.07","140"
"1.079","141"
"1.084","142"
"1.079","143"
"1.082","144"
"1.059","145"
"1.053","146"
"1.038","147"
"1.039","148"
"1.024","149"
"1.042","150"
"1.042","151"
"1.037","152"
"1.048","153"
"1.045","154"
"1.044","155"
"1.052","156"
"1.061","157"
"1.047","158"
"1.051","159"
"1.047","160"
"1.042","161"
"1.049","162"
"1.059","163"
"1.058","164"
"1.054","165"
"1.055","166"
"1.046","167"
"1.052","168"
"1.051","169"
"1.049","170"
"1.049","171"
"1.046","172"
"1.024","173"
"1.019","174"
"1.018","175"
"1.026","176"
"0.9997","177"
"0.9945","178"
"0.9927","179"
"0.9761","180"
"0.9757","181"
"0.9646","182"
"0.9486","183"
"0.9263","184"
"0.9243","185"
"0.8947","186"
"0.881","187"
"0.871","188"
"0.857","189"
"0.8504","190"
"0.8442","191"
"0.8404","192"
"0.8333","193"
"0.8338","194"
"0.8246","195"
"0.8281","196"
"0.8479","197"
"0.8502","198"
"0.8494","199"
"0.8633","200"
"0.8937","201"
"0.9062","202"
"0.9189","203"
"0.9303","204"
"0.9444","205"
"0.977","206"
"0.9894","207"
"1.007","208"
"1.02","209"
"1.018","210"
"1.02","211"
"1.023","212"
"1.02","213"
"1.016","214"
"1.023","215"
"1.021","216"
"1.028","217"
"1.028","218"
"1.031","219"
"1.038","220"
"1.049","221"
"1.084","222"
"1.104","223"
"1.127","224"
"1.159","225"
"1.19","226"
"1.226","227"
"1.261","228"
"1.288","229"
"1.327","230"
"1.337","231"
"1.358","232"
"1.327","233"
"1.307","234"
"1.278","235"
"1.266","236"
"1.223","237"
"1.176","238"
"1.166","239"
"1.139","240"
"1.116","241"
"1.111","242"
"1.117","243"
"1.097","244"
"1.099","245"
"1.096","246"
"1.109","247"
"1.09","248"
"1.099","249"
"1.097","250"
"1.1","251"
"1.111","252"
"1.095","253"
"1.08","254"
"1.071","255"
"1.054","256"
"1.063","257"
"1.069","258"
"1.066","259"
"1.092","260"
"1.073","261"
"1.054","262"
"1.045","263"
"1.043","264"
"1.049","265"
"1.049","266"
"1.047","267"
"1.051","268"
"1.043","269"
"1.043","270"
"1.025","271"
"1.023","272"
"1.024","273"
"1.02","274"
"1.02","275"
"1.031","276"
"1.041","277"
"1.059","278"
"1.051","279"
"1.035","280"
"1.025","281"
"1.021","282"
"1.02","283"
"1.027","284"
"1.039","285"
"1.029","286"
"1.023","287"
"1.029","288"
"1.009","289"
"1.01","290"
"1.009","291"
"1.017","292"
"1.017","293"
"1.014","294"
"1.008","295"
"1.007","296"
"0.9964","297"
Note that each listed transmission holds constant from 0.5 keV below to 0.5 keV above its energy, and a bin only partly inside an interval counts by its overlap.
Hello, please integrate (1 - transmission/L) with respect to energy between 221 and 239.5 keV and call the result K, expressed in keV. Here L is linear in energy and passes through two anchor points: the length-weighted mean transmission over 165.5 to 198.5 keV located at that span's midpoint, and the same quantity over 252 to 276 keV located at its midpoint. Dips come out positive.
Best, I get -4.0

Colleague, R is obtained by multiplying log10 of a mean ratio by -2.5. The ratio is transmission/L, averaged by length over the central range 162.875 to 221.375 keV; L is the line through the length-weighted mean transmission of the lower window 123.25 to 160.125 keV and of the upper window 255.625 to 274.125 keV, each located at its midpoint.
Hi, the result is 0.11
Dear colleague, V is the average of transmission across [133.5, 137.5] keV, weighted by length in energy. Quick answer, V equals 1.1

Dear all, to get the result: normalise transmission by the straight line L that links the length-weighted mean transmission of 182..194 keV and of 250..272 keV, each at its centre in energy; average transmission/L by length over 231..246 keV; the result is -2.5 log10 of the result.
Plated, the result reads -0.191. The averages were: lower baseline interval 0.881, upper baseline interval 1.06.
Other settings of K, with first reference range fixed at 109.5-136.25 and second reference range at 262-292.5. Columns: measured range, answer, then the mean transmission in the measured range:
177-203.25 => 4.31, 0.894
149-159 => 0.36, 1.05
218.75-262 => -4.11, 1.15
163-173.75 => 0.30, 1.05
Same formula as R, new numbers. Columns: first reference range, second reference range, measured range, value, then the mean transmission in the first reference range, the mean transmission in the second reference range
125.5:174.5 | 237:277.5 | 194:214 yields 0.15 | 1.06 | 1.08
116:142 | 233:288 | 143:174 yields 0.04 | 1.1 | 1.08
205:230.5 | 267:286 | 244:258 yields -0.04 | 1.08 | 1.03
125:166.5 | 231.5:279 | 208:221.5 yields 0.07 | 1.07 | 1.1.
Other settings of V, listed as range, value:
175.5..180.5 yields 0.998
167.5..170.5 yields 1.05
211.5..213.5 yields 1.02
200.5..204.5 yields 0.912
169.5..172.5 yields 1.05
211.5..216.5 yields 1.02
